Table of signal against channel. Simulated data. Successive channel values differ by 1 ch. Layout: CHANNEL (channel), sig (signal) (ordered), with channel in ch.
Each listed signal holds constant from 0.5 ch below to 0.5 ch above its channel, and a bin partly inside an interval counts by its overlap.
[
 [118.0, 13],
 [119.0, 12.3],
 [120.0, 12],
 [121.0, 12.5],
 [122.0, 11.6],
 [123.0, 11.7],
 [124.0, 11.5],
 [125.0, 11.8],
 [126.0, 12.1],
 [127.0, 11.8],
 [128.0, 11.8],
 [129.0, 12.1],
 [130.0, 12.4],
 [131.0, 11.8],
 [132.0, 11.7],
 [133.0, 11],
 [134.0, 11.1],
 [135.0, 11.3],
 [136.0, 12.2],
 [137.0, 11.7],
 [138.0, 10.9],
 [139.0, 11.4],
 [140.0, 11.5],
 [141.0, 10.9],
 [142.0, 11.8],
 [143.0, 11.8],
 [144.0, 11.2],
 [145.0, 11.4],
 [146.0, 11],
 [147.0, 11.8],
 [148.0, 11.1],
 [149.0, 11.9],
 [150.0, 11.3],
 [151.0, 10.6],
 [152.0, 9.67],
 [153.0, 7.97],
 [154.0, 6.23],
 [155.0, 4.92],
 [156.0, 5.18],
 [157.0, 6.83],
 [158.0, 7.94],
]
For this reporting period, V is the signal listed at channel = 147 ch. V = 11.8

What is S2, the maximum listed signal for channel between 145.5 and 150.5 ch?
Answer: 11.9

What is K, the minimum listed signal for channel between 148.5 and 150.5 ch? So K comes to 11.3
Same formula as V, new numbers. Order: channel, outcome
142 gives 11.8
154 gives 6.23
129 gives 12.1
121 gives 12.5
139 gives 11.4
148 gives 11.1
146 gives 11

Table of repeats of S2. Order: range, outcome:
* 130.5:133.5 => 11.8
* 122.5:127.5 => 12.1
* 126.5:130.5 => 12.4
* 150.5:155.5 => 10.6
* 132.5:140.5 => 12.2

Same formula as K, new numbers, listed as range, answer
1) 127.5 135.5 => 11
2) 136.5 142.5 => 10.9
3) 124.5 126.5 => 11.8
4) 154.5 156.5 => 4.92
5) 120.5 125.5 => 11.5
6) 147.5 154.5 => 6.23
